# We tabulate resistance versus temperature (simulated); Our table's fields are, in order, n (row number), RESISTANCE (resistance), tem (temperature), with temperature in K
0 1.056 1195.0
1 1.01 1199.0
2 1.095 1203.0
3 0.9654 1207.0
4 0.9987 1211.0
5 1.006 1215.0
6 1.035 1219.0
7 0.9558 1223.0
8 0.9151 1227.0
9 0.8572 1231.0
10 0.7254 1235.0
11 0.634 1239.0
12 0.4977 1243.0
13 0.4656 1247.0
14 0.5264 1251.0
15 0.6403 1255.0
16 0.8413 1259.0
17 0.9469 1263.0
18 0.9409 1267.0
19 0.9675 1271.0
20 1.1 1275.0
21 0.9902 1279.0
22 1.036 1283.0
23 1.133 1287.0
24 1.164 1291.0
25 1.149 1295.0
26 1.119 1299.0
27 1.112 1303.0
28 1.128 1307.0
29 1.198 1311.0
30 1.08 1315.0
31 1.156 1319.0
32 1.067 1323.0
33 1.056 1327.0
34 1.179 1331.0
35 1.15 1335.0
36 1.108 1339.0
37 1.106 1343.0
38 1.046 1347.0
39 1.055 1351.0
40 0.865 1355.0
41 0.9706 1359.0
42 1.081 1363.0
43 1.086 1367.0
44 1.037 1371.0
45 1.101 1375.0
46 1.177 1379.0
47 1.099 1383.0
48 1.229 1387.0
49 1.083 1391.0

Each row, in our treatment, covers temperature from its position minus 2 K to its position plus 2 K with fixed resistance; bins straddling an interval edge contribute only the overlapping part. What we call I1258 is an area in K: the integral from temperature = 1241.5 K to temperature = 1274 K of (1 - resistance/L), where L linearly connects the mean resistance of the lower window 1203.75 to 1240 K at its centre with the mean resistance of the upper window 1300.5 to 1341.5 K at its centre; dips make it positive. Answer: 8.2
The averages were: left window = 0.913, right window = 1.12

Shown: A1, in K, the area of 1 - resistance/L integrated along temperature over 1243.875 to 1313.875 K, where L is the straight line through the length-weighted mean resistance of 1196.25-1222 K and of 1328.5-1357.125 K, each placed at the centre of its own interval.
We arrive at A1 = 5.7 K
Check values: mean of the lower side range 1.02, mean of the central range 0.962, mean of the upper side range 1.07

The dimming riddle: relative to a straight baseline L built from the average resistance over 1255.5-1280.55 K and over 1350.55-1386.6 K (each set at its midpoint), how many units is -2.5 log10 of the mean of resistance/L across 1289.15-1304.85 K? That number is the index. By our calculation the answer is -0.16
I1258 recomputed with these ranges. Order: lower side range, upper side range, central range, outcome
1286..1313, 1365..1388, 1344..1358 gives 1.62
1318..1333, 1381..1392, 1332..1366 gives 2.13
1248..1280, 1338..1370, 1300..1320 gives -3.92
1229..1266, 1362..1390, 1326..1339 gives -2.13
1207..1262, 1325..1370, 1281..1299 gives -3.85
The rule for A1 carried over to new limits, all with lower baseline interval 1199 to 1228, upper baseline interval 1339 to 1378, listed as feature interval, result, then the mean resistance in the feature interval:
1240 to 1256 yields 7.6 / 0.532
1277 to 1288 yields -0.3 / 1.05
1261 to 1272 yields 0.7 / 0.95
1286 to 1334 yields -4.6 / 1.13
